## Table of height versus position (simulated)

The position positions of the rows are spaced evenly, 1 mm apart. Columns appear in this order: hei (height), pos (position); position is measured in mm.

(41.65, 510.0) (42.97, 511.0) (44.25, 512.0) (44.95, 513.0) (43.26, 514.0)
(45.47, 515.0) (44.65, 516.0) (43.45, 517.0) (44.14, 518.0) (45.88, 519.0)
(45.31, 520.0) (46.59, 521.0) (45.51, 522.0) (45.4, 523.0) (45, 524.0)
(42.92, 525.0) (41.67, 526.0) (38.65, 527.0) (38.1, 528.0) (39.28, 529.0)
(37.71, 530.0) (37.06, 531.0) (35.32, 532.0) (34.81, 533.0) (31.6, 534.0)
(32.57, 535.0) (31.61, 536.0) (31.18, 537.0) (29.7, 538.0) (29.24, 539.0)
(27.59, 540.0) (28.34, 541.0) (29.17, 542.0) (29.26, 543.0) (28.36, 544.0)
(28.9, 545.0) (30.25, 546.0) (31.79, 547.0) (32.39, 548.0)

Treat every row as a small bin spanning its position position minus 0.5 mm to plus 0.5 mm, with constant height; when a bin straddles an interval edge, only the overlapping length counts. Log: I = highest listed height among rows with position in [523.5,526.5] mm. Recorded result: 45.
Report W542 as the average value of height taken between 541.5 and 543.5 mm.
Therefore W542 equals 29.2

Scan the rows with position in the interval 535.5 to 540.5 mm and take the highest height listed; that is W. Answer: 31.61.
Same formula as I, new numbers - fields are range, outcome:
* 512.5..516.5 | 45.47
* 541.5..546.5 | 30.25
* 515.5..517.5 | 44.65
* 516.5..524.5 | 46.59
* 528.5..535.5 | 39.28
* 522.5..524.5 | 45.4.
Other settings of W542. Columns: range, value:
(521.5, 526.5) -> 44.1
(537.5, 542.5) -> 28.8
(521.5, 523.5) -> 45.5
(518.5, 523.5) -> 45.7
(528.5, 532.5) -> 37.3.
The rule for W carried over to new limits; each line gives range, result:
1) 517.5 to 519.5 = 45.88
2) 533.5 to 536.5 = 32.57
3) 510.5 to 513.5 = 44.95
